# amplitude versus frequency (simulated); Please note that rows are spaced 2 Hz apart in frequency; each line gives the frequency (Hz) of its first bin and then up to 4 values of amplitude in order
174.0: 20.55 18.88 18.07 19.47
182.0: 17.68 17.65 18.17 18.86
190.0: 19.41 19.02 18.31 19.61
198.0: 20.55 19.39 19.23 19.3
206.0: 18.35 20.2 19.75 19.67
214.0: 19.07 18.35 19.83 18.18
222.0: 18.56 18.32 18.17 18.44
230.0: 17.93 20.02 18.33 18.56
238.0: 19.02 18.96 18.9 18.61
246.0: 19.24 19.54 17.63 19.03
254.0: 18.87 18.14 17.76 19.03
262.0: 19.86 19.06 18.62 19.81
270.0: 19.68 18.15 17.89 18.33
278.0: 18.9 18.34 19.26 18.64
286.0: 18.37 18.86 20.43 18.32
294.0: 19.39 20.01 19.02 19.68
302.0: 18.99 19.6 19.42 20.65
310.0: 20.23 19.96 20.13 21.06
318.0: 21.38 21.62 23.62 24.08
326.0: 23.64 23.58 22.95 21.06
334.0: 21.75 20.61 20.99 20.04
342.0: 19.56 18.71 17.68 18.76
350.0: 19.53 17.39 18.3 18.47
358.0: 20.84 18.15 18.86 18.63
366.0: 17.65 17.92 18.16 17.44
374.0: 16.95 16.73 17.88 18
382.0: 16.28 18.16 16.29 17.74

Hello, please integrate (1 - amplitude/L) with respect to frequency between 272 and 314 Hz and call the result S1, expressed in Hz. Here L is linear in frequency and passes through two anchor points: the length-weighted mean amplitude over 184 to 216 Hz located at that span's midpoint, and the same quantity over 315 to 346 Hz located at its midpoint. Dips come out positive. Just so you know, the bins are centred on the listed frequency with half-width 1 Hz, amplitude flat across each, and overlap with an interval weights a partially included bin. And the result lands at 3.3 Hz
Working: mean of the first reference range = 19.2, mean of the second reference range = 21.5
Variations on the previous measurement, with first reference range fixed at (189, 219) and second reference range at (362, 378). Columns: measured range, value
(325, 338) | -2.92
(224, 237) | 0.36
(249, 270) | -0.03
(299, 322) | -2.63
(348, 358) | -0.45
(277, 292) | -0.30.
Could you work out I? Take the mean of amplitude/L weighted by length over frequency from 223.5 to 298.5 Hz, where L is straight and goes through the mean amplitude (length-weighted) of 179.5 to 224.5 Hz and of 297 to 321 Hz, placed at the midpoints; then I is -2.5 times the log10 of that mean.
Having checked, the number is 0.05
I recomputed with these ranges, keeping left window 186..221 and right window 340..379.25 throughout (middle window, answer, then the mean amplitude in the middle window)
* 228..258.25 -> 0.02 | 18.7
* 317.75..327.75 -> -0.24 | 23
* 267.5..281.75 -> 0.01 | 18.7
